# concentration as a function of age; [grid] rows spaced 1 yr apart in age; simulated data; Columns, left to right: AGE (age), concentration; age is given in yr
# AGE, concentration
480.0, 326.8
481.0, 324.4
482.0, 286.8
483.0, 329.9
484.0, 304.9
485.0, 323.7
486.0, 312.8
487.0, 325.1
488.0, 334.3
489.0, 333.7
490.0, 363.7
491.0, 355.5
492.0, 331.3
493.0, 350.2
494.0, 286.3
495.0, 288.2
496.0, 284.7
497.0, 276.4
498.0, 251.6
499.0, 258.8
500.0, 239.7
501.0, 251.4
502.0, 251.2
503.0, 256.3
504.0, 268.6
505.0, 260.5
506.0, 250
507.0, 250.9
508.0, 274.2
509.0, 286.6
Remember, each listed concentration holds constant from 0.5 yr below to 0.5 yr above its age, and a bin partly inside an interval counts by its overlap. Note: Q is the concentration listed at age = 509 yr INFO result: 286.6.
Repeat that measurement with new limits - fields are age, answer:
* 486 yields 312.8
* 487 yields 325.1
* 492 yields 331.3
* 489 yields 333.7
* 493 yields 350.2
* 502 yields 251.2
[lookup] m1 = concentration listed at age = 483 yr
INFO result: 329.9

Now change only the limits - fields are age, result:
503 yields 256.3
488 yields 334.3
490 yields 363.7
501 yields 251.4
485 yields 323.7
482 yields 286.8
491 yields 355.5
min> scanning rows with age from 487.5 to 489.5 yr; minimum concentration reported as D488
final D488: 333.7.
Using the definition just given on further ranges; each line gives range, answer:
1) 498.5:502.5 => 239.7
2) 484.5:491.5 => 312.8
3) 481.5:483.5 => 286.8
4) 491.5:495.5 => 286.3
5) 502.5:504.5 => 256.3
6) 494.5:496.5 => 284.7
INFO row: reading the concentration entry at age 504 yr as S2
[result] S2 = 268.6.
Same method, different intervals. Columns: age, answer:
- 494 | 286.3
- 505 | 260.5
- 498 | 251.6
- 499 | 258.8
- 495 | 288.2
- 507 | 250.9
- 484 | 304.9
